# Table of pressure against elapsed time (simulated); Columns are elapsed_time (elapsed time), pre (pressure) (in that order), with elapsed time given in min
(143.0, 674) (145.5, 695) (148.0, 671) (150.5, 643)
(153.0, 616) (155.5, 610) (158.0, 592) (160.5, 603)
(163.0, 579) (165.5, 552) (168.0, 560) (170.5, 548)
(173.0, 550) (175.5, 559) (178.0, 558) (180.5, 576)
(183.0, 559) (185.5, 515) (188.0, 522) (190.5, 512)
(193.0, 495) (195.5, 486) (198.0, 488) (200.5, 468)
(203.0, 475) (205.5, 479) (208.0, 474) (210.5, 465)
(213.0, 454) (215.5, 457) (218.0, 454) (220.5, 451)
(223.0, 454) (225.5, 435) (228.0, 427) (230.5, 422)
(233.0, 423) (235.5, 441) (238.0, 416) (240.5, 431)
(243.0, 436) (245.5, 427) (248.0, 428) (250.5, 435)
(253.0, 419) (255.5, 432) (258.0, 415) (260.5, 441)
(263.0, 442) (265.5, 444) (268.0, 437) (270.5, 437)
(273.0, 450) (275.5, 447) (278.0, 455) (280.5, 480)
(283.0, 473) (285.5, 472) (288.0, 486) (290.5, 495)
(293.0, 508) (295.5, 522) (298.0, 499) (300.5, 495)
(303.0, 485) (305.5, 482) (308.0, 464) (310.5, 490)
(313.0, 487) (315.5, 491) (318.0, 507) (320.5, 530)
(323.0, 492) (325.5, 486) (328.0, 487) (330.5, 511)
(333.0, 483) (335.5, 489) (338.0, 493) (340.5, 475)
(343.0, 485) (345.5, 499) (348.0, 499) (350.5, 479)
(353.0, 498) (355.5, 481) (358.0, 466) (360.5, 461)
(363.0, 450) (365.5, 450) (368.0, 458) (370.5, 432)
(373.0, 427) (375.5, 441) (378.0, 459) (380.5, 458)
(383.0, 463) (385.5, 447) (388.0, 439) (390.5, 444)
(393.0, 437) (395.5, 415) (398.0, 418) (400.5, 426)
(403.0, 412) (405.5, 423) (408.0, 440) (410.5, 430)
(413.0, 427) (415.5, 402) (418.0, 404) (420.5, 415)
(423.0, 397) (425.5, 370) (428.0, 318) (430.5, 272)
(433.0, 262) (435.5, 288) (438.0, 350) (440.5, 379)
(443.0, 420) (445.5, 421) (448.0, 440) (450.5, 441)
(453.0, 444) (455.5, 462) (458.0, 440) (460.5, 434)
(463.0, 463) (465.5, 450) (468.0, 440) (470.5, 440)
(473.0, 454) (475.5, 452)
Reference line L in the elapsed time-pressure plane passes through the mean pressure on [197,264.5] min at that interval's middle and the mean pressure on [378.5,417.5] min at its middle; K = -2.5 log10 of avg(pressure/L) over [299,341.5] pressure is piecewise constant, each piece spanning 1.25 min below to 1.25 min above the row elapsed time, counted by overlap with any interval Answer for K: -0.125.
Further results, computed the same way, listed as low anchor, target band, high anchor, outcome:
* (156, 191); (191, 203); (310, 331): 0.13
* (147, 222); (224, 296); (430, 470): 0.11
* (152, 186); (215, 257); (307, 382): 0.23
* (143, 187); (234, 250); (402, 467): 0.24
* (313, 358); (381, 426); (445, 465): 0.10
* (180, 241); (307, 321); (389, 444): -0.15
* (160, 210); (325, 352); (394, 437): -0.14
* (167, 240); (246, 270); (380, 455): 0.08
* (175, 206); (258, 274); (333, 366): 0.14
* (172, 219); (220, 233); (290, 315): 0.15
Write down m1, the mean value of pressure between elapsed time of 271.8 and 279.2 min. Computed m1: 451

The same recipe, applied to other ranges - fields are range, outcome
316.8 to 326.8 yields 504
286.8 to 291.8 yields 491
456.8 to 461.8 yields 437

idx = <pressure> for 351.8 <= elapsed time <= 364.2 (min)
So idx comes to 471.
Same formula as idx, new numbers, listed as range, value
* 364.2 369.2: 454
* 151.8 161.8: 605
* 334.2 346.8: 488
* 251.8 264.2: 430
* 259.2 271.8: 440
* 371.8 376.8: 434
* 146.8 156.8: 635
